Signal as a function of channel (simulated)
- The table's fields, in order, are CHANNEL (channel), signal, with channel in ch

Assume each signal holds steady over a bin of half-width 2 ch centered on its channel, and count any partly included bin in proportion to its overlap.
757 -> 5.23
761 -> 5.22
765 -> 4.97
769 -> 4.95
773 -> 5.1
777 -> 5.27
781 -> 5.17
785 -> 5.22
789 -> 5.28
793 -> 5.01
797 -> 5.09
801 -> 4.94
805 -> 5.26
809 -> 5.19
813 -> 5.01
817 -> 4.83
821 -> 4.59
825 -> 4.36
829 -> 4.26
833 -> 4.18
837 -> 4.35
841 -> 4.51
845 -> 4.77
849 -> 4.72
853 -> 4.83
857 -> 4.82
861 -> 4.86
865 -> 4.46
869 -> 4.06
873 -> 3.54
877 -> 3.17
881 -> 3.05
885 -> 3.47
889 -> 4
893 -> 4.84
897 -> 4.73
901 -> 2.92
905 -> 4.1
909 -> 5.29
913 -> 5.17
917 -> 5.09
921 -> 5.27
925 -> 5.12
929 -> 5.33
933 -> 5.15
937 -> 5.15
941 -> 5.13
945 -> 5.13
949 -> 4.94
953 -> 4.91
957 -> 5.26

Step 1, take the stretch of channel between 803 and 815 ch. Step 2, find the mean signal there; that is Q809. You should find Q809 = 5.15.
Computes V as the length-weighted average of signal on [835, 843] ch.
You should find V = 4.43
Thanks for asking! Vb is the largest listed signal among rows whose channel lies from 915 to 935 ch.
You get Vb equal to 5.33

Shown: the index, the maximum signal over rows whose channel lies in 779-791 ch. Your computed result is 5.28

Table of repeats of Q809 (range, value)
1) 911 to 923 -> 5.18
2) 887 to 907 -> 4.12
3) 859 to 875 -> 4.23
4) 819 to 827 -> 4.47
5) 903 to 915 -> 4.85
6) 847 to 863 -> 4.81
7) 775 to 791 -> 5.24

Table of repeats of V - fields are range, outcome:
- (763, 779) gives 5.07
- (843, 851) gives 4.74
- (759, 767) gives 5.09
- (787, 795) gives 5.14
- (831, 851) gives 4.51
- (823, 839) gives 4.29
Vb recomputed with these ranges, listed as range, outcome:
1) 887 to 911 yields 5.29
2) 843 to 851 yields 4.77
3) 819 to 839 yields 4.59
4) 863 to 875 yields 4.46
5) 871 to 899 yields 4.84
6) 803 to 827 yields 5.26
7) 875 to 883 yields 3.17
